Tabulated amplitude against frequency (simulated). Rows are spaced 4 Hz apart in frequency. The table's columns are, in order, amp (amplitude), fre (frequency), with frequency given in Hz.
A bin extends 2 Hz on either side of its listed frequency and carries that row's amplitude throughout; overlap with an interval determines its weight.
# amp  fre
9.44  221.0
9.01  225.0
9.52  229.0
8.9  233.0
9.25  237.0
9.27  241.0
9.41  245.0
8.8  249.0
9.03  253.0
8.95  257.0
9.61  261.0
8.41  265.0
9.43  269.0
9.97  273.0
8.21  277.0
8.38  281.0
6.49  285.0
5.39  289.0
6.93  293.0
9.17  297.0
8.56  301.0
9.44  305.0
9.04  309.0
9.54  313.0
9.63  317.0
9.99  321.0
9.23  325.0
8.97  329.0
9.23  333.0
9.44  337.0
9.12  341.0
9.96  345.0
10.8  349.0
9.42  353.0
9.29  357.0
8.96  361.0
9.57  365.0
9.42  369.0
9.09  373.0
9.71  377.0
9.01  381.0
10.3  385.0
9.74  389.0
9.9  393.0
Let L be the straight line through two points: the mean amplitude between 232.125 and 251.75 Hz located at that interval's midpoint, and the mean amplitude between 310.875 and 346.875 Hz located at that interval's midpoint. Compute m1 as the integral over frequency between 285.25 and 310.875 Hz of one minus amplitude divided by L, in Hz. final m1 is 3.76 Hz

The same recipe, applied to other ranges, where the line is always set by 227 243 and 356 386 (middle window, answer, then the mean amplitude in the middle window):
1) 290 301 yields 1.7 Hz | 7.9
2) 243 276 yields 0.3 Hz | 9.17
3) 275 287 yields 2.1 Hz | 7.69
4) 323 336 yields 0.2 Hz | 9.17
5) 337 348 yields -0.3 Hz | 9.64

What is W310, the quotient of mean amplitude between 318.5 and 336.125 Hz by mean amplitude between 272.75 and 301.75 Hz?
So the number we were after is 1.21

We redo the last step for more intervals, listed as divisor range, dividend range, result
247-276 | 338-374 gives 1.04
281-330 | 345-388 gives 1.12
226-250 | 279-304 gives 0.82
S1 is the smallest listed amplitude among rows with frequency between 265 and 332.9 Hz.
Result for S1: 5.39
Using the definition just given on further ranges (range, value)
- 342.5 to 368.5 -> 8.96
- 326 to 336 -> 8.97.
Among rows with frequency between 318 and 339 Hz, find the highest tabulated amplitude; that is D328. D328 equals 9.99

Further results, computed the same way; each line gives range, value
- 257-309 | 9.97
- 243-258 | 9.41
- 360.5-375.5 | 9.57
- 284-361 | 10.8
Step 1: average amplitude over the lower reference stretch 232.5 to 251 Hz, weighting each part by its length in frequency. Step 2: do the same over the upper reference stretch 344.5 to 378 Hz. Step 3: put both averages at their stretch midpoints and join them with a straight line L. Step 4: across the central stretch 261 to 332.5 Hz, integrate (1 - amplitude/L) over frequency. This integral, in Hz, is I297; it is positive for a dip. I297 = 5.1 Hz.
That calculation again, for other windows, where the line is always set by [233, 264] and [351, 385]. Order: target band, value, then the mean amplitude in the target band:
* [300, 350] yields -0.9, 9.45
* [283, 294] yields 3.6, 6.21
